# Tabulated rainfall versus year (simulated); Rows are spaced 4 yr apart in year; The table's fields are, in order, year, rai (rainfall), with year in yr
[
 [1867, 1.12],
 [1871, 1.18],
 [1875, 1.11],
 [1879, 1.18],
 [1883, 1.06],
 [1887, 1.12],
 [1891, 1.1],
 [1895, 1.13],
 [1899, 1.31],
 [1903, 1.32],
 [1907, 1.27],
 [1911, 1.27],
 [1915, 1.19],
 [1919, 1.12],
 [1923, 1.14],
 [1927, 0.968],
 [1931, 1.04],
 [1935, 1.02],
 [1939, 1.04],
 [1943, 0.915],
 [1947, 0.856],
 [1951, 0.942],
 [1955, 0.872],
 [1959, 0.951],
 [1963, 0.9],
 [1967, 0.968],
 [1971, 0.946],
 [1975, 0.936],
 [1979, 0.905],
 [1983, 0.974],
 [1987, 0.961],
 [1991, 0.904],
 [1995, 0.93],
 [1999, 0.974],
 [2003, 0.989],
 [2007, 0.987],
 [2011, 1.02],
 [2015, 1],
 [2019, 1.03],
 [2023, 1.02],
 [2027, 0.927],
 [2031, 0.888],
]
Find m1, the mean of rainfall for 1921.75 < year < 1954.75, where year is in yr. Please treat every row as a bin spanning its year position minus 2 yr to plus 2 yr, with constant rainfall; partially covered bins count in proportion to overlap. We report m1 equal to 0.98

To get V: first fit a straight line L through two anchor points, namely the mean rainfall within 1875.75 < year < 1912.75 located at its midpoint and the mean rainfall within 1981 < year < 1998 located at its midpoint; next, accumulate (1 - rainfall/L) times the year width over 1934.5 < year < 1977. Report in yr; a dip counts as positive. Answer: 3.9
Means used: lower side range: 1.19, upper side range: 0.944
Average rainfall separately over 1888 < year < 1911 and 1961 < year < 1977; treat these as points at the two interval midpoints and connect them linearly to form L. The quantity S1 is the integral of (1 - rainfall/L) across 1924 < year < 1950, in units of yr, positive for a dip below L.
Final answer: 2.2 yr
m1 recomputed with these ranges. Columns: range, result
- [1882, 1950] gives 1.11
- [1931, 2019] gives 0.956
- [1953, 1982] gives 0.927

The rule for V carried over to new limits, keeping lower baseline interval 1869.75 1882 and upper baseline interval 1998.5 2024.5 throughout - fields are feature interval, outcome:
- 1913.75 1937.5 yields 0.4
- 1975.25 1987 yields 1.1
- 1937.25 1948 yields 1.3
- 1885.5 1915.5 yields -2.6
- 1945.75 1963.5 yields 2.6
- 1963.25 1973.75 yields 1.0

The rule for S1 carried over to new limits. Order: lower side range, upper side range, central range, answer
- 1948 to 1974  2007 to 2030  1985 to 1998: 0.4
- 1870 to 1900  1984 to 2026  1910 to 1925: -1.0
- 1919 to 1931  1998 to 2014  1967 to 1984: 1.3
